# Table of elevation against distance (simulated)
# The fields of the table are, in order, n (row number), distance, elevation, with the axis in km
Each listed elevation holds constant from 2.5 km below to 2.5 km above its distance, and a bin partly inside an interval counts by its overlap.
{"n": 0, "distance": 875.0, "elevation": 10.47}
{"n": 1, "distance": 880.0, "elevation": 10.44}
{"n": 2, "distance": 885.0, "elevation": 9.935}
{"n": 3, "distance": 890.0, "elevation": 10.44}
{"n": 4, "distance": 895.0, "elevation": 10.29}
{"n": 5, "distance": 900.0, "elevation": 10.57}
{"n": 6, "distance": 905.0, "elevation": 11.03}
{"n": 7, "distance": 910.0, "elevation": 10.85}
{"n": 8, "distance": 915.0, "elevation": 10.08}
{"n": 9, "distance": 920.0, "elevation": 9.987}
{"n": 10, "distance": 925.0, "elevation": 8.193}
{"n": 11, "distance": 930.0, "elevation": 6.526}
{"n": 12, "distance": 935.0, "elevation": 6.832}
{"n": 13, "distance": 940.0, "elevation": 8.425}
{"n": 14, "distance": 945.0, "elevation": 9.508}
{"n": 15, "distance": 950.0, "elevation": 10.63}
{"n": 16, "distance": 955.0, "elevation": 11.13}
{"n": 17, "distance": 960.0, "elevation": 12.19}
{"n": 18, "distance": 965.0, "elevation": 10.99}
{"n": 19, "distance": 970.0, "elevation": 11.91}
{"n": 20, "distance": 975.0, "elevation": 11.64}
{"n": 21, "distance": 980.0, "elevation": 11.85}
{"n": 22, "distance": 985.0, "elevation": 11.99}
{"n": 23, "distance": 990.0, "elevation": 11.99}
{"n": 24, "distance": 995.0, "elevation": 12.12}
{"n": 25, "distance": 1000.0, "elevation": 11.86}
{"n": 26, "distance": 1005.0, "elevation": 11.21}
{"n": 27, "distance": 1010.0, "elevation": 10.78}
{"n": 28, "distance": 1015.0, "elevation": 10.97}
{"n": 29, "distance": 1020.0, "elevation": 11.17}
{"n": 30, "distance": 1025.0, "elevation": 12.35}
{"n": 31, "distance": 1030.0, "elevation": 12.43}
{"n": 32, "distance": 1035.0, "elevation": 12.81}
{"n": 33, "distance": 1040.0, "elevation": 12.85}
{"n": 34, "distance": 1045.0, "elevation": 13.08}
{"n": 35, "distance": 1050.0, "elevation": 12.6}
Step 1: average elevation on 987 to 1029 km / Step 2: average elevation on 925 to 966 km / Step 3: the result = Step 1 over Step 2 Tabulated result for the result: 1.2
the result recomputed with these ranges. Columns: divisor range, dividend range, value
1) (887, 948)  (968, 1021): 1.23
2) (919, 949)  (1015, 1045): 1.48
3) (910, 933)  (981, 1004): 1.34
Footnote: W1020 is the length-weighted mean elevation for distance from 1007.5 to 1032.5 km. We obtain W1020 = 11.5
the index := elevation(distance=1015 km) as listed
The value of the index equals 10.97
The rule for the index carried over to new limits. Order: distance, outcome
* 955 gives 11.13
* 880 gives 10.44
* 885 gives 9.935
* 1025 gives 12.35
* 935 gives 6.832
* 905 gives 11.03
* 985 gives 11.99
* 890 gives 10.44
